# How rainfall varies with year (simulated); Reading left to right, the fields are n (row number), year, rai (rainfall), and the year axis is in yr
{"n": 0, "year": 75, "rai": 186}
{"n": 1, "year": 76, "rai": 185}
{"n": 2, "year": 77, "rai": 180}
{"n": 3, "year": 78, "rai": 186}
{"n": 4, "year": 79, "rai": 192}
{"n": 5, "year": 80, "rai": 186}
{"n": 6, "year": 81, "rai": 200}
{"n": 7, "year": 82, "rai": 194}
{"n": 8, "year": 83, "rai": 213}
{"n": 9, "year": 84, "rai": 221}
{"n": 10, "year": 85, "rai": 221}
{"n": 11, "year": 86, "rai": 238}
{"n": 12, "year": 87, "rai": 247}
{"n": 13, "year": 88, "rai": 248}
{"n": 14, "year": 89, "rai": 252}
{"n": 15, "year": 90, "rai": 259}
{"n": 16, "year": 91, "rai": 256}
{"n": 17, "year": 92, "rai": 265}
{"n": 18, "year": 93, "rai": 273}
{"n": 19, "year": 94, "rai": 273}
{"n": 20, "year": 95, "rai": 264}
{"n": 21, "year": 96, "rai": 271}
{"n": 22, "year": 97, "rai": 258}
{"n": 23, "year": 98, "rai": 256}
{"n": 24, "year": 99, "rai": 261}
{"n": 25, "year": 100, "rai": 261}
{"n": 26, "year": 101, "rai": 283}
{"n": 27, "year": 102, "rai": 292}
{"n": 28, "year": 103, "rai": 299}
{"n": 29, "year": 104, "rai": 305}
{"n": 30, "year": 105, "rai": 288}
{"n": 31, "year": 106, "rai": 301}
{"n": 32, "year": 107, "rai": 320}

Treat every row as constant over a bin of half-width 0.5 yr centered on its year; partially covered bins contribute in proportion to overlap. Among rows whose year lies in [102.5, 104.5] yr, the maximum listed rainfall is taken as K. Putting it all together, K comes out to 305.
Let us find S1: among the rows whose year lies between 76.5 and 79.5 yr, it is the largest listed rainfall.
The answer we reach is 192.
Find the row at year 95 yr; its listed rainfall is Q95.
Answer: 264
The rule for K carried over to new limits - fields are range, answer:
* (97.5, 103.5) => 299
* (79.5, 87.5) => 247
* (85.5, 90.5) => 259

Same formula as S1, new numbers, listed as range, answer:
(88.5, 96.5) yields 273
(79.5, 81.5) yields 200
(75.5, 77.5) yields 185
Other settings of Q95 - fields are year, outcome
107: 320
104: 305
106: 301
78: 186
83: 213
